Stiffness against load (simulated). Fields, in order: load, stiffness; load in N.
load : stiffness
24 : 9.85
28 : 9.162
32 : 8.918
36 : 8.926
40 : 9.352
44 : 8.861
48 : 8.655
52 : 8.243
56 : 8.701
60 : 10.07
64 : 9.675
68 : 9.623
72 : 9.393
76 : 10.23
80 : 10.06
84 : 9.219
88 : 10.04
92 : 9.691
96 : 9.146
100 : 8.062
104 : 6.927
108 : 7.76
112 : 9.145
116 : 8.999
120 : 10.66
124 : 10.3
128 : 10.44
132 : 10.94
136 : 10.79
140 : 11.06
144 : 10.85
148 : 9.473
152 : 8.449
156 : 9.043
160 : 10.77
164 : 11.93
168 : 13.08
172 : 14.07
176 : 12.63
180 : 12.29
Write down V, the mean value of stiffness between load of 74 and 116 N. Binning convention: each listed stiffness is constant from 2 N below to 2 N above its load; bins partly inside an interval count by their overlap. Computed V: 9.03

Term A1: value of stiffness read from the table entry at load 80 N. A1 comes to 10.06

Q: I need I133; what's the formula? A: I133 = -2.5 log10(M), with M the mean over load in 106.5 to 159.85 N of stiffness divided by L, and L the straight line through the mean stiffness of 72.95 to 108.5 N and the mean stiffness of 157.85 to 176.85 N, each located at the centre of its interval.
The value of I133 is 0.108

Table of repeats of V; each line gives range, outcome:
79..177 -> 10.1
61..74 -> 9.6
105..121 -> 8.91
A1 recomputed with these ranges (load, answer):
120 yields 10.66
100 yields 8.062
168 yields 13.08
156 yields 9.043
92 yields 9.691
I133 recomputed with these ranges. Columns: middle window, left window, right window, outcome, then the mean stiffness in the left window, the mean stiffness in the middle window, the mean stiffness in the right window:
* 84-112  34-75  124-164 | 0.121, 9.18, 8.69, 10.3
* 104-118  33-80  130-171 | 0.203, 9.28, 8.39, 10.7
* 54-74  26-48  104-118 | -0.084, 9.01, 9.49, 8.39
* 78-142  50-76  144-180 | 0.074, 9.36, 9.58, 11.2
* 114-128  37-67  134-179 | 0.042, 9.09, 10.1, 11.1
